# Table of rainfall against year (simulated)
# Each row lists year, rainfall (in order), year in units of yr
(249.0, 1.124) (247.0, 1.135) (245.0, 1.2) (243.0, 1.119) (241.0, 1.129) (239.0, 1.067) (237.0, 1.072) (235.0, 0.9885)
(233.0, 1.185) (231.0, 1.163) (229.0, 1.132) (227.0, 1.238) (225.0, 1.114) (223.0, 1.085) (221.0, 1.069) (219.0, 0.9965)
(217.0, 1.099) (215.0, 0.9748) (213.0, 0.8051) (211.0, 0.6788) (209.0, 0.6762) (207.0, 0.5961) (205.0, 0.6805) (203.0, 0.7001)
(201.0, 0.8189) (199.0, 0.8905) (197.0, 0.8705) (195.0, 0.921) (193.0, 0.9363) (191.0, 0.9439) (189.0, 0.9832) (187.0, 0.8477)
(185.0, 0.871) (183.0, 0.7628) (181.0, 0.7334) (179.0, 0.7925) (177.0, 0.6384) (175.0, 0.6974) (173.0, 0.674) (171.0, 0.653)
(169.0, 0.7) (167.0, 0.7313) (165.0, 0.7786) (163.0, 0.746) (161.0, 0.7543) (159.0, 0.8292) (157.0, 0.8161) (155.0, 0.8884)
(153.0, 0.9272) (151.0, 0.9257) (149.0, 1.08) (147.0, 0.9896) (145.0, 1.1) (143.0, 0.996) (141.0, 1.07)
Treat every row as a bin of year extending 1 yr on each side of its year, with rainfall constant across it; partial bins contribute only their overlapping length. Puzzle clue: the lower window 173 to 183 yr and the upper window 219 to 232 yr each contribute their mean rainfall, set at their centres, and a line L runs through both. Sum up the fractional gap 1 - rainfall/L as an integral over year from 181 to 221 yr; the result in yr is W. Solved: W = 2.5 yr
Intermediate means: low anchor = 0.716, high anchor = 1.12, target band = 0.848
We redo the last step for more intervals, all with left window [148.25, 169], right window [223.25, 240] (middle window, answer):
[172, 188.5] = 2.92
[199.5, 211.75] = 3.82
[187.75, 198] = 0.42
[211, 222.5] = 1.04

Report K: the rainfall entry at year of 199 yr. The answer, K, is 0.8905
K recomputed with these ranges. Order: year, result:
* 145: 1.1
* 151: 0.9257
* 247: 1.135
